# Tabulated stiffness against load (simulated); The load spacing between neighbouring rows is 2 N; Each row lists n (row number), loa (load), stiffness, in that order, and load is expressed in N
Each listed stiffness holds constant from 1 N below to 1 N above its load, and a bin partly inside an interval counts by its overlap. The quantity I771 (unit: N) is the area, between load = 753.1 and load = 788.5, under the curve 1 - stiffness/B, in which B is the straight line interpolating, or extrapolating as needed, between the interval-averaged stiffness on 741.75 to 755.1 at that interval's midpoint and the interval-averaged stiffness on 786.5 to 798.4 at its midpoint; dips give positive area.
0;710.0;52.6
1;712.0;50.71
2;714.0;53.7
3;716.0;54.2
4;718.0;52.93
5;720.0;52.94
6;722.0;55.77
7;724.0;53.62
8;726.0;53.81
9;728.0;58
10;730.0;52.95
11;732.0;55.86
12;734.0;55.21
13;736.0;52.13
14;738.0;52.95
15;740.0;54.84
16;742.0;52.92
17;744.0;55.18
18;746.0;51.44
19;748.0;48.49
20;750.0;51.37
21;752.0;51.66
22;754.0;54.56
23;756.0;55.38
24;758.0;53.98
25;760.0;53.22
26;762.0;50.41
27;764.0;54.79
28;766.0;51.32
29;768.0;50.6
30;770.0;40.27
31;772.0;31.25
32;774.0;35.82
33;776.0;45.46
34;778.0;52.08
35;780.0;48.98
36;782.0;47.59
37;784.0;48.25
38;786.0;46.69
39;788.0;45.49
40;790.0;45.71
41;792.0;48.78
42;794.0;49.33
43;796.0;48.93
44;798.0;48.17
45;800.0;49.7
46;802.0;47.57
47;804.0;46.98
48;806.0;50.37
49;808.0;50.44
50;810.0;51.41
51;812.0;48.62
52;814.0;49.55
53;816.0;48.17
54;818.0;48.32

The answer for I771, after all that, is 1.3 N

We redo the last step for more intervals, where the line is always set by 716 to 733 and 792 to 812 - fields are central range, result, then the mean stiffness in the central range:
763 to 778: 1.9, 44.7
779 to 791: 0.8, 47.1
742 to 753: 0.2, 51.7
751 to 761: -0.3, 53.8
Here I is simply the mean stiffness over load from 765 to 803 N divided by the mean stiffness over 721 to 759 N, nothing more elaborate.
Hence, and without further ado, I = 0.9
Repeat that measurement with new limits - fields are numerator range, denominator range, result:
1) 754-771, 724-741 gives 0.95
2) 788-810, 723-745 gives 0.89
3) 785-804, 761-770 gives 0.95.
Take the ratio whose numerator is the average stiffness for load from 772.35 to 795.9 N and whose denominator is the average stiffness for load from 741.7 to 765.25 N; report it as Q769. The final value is 0.88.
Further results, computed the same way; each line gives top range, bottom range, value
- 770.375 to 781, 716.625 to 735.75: 0.78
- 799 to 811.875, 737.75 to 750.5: 0.94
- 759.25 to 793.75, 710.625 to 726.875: 0.88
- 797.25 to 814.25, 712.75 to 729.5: 0.91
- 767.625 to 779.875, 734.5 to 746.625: 0.80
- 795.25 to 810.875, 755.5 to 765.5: 0.92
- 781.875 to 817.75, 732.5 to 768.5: 0.92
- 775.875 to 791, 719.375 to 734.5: 0.87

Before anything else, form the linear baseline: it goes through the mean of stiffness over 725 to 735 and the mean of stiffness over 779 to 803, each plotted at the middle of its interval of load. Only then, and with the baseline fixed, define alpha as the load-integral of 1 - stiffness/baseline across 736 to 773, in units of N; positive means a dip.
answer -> 1.0 N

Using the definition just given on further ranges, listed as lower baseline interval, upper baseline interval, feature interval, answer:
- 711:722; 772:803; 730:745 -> -0.83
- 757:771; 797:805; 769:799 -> 2.26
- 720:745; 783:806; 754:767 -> -0.46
